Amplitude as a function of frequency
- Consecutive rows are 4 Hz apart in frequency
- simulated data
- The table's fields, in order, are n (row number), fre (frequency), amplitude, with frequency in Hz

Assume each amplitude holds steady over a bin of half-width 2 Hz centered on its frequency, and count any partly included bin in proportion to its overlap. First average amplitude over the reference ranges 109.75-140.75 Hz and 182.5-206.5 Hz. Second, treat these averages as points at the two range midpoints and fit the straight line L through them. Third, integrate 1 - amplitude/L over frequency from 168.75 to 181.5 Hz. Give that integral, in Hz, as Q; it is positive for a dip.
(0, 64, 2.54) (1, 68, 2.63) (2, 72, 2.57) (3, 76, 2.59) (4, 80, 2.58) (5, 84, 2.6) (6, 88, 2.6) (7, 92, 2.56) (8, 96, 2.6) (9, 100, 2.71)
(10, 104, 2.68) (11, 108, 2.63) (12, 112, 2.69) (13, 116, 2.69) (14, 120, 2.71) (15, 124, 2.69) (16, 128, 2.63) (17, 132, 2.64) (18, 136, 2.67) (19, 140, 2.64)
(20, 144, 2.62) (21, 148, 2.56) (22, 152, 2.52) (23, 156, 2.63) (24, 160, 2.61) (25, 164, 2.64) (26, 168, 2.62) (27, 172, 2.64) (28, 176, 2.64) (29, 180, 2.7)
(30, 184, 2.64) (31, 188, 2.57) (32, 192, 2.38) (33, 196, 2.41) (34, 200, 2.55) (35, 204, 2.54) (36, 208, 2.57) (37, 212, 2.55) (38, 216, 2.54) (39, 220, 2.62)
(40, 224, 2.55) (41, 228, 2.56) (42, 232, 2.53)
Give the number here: -0.5 Hz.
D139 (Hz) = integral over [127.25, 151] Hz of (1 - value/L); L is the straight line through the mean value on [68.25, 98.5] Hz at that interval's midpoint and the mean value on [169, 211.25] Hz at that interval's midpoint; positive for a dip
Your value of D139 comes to -0.41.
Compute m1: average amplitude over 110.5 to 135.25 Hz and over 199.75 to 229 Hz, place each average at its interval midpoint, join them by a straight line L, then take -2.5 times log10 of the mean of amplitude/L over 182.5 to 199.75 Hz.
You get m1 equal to 0.04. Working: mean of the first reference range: 2.67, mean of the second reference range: 2.56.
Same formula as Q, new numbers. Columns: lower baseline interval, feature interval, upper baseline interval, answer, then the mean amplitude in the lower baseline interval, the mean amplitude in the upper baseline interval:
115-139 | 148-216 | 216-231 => 0.99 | 2.67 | 2.57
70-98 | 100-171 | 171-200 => -1.83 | 2.59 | 2.56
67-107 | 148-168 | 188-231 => -0.27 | 2.61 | 2.53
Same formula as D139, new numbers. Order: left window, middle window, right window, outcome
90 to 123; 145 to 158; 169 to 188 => 0.4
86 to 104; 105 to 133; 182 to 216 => -0.7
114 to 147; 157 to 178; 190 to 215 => -0.4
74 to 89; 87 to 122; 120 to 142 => -0.4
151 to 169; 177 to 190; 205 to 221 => -0.2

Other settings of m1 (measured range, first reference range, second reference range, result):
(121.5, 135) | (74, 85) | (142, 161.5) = -0.028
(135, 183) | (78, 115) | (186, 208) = -0.032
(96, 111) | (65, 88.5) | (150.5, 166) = -0.028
